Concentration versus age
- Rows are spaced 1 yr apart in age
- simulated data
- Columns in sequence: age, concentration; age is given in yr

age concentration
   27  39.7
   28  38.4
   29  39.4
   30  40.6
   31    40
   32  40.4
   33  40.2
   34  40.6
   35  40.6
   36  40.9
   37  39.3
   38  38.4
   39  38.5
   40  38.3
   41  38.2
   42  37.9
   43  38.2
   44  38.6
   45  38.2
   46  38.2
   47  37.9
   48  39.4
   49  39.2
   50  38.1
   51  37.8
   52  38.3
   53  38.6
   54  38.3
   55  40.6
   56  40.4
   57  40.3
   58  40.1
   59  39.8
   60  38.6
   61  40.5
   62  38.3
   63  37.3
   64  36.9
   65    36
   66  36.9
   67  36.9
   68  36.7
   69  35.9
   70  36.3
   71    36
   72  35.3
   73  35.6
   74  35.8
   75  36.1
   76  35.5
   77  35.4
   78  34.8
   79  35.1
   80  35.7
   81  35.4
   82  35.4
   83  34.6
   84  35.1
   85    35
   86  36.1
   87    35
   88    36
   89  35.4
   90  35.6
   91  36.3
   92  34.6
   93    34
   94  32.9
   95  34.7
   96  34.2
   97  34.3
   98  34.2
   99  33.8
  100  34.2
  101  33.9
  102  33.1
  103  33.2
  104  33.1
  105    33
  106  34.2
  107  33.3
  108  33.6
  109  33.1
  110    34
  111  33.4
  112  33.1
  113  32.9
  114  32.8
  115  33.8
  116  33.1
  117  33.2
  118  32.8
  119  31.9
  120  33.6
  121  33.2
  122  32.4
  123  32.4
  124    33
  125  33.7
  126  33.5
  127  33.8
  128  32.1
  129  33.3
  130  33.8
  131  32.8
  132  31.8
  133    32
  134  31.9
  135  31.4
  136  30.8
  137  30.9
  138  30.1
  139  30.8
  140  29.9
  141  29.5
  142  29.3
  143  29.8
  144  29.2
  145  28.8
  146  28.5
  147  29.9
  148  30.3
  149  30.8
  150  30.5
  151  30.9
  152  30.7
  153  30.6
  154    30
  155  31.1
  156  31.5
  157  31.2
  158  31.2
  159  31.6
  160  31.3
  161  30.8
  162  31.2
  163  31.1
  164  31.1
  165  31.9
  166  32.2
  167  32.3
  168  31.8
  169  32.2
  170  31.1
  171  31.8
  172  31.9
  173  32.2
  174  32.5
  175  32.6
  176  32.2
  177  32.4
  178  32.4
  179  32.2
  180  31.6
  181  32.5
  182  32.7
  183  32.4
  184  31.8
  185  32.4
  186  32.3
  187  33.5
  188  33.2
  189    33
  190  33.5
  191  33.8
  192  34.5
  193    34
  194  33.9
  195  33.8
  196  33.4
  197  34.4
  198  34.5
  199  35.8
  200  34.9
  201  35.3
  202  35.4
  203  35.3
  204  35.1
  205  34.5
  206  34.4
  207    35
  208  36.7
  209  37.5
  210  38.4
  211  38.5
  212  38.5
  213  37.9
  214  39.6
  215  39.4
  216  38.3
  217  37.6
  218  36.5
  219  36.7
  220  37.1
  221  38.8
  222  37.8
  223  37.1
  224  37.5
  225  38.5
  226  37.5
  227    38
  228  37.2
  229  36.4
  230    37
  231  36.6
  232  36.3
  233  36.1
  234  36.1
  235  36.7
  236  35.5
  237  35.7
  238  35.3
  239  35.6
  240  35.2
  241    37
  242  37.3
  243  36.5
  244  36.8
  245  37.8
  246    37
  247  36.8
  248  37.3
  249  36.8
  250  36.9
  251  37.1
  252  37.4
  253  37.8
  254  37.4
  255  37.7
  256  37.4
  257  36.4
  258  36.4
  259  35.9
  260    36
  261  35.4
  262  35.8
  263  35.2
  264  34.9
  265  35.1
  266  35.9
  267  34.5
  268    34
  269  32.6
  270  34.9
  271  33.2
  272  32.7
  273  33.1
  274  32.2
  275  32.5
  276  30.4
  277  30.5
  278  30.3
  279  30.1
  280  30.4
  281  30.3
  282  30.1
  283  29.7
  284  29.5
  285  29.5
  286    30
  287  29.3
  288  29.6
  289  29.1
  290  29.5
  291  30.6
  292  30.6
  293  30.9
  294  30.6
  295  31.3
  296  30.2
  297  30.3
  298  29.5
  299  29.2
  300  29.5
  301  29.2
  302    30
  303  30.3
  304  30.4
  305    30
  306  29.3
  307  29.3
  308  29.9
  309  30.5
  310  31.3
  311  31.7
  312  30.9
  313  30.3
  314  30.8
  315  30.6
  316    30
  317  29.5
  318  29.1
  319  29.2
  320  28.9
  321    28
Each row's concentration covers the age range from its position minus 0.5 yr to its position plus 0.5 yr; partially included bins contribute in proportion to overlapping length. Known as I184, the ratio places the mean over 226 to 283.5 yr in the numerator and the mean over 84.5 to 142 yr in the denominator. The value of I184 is 1.06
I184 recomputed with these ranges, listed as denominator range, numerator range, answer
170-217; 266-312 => 0.90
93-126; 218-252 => 1.10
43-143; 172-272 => 1.02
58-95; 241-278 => 0.98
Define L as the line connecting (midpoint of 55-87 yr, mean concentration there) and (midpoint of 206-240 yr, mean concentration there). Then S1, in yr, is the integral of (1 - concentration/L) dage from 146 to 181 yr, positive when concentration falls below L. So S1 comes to 5.3 yr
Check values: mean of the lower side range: 36.7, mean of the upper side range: 37.1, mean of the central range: 31.4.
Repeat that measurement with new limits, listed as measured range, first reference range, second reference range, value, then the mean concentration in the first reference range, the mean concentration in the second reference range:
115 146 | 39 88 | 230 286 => 3.9 yr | 37.3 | 34.7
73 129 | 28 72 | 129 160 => 0.4 yr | 38.6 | 30.8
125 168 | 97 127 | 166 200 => 2.6 yr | 33.3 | 32.9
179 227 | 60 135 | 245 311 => -3.0 yr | 34.4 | 32.6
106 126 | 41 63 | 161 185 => 1.2 yr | 38.9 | 32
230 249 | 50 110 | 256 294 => -2.0 yr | 35.9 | 32.4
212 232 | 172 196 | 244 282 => -2.3 yr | 32.8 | 34.7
